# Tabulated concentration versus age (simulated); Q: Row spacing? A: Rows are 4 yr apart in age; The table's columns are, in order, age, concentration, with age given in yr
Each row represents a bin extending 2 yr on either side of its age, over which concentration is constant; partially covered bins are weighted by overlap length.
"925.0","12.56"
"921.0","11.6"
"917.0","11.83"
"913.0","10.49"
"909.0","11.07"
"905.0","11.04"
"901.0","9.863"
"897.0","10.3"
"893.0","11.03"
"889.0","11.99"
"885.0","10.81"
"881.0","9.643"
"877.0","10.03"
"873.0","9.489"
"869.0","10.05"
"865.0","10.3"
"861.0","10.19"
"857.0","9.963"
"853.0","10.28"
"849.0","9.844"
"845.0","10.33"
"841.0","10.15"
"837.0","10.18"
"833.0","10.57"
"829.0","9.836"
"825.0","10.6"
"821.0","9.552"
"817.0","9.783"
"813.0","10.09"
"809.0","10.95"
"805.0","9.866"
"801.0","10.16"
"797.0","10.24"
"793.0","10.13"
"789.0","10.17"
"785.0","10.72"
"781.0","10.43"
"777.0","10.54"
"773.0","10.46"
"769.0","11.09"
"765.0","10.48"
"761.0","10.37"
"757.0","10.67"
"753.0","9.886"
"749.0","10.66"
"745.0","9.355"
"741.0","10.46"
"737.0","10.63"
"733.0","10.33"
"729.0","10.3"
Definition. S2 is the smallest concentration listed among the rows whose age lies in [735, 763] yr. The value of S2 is 9.355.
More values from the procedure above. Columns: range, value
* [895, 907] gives 9.863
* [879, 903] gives 9.643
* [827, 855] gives 9.836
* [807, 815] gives 10.09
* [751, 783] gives 9.886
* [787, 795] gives 10.13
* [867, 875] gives 9.489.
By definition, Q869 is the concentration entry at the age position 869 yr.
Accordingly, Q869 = 10.05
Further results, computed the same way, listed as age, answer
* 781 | 10.43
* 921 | 11.6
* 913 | 10.49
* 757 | 10.67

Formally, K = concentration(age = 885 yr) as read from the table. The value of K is 10.81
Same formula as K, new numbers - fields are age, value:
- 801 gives 10.16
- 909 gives 11.07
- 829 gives 9.836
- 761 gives 10.37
